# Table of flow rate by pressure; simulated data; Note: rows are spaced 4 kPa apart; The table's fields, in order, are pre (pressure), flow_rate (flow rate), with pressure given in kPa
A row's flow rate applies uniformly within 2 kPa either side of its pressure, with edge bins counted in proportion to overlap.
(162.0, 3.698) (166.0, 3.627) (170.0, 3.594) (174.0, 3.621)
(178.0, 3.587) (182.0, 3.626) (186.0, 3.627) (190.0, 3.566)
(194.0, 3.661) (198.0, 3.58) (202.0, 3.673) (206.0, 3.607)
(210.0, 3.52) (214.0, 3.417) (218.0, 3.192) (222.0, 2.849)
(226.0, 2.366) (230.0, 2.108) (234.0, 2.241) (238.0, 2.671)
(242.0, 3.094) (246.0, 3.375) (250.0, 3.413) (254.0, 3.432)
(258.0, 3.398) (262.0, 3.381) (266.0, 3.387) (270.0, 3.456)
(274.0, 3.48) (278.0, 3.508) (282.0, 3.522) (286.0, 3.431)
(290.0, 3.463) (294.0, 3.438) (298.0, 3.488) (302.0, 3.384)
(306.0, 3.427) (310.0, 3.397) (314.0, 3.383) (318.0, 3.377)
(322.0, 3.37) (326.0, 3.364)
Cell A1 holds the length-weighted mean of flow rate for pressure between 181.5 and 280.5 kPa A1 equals 3.26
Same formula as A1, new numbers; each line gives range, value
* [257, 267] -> 3.39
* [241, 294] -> 3.42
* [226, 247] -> 2.63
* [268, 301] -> 3.47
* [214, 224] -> 3.1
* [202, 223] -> 3.37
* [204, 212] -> 3.56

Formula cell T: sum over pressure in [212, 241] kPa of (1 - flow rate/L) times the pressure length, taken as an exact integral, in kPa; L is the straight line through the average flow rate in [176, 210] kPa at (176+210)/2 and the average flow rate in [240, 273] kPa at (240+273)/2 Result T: 6.5 kPa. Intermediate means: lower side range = 3.61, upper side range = 3.37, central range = 2.71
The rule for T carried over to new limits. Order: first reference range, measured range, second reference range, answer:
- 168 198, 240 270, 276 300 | 1.3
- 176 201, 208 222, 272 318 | 1.1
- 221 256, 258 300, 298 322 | -4.0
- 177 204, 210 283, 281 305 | 8.1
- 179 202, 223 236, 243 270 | 4.5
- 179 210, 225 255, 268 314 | 5.9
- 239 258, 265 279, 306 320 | -0.5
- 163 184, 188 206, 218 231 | -2.8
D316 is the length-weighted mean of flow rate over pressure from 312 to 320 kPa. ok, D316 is 3.38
